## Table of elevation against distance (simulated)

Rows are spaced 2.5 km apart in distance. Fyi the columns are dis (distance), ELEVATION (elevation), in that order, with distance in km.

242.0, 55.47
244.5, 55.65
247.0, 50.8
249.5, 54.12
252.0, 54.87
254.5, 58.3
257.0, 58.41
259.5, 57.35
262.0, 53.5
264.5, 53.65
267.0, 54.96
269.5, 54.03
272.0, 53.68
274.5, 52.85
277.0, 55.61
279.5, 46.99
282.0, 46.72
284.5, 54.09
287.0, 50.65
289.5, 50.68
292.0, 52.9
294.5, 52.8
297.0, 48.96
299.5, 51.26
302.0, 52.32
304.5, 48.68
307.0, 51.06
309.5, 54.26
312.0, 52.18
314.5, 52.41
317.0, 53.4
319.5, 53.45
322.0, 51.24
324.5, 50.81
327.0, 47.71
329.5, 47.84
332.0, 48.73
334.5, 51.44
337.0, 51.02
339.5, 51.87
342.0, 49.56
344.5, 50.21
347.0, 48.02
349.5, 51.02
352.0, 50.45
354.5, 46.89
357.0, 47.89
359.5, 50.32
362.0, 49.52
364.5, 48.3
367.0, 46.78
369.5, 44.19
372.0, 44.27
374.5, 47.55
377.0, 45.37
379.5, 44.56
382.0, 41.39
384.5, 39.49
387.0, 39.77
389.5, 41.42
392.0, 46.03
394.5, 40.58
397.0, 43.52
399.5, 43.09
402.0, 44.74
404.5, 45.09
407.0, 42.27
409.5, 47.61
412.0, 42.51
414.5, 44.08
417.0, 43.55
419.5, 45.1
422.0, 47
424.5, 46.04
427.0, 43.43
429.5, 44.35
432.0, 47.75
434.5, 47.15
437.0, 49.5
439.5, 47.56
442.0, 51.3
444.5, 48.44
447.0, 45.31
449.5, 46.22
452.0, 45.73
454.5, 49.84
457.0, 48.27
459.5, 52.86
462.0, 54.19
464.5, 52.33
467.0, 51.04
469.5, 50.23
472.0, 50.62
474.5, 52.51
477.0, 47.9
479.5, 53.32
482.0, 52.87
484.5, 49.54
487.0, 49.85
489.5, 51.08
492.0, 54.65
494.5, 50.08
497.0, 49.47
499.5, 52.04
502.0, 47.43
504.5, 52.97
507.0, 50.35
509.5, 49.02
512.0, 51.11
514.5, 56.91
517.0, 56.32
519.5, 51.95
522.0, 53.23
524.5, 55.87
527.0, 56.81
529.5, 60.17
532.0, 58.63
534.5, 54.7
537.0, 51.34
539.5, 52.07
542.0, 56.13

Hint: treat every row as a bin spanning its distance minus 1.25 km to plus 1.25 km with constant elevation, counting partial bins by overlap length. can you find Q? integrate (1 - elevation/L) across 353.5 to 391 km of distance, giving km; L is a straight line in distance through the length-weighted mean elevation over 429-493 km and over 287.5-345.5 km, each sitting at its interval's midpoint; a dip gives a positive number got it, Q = 4.02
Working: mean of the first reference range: 51.1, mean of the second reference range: 49.8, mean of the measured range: 45.2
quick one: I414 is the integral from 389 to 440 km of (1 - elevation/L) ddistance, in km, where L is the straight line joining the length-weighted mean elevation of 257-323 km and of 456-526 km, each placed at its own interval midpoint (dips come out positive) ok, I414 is 7.0 km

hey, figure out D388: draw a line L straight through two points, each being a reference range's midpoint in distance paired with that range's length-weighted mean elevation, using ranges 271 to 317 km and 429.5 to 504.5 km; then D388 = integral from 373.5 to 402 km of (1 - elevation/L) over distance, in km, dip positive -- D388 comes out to 4.3 km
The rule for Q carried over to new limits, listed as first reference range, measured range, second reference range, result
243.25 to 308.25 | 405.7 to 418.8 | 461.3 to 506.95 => 2.0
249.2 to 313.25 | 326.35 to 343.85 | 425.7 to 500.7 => 0.7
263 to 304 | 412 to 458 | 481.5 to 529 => 4.9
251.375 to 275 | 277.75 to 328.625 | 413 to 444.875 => 1.9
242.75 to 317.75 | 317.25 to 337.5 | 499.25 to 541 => 1.0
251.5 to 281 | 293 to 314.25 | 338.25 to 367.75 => 0.3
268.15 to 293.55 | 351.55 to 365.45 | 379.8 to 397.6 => -1.3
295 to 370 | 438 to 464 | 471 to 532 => 1.4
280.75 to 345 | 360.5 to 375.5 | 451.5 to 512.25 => 1.2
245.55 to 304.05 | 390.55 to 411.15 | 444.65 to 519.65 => 3.0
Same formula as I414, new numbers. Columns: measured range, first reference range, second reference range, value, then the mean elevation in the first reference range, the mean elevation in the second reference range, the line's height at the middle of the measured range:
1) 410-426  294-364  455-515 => 1.9 km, 50.5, 51.2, 50.9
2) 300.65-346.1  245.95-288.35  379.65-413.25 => -1.9 km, 53.6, 42.9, 48.9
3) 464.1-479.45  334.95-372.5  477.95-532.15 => 0.3 km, 48.8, 52.8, 51.9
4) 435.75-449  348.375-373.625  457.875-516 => 0.5 km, 47.9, 51.4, 50.2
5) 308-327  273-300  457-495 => -0.3 km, 51.2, 51.5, 51.3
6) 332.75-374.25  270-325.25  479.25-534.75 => 2.6 km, 51.7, 52.9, 52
